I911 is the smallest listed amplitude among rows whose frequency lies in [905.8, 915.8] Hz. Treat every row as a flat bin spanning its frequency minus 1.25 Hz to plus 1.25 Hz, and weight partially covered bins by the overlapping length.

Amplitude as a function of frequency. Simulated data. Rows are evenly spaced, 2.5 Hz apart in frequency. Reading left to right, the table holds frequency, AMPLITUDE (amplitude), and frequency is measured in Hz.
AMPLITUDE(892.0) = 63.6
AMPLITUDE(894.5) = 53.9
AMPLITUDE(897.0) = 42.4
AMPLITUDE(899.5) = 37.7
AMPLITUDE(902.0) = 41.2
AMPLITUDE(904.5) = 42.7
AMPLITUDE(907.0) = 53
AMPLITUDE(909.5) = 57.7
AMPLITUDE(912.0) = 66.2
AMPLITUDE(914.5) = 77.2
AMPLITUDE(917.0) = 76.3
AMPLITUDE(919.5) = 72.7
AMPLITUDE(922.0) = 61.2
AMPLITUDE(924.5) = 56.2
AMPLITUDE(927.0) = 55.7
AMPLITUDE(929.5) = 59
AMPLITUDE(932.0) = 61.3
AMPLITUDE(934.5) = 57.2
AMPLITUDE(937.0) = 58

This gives 53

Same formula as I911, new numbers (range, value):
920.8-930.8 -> 55.7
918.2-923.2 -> 61.2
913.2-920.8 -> 72.7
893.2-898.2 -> 42.4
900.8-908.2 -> 41.2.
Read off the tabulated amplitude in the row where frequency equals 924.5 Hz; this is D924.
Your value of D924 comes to 56.2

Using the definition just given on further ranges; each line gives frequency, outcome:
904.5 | 42.7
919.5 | 72.7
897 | 42.4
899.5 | 37.7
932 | 61.3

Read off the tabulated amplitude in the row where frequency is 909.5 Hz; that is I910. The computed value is 57.7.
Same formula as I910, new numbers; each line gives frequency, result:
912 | 66.2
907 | 53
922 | 61.2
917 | 76.3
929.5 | 59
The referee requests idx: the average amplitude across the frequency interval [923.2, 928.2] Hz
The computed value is 56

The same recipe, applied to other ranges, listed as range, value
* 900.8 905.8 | 42.1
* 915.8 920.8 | 74.3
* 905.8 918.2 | 66.1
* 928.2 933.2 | 60.1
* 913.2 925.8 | 68.7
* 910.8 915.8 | 71.8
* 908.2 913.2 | 61.8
